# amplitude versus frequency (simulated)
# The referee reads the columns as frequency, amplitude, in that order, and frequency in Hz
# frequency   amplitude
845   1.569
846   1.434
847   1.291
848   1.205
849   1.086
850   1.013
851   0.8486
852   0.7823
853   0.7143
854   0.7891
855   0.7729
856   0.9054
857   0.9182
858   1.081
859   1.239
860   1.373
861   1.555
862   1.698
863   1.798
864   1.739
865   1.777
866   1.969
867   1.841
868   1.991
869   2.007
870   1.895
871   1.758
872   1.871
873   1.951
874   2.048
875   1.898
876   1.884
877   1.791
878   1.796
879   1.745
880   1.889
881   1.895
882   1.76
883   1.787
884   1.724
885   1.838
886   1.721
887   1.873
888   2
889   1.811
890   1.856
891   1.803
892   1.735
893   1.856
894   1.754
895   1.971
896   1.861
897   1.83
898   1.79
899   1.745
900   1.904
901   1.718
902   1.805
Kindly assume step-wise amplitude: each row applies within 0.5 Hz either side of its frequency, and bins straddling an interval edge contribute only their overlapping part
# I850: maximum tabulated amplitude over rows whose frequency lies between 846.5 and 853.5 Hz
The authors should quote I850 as 1.291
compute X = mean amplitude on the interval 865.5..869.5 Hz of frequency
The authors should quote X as 1.95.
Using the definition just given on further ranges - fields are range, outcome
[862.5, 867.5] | 1.82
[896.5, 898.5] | 1.81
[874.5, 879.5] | 1.82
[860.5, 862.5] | 1.63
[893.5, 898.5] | 1.84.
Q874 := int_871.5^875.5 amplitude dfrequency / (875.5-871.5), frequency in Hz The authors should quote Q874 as 1.94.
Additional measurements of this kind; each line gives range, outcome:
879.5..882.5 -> 1.85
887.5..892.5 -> 1.84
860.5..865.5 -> 1.71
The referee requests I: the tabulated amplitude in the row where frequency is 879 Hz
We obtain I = 1.745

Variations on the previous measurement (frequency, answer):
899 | 1.745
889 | 1.811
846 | 1.434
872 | 1.871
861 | 1.555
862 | 1.698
